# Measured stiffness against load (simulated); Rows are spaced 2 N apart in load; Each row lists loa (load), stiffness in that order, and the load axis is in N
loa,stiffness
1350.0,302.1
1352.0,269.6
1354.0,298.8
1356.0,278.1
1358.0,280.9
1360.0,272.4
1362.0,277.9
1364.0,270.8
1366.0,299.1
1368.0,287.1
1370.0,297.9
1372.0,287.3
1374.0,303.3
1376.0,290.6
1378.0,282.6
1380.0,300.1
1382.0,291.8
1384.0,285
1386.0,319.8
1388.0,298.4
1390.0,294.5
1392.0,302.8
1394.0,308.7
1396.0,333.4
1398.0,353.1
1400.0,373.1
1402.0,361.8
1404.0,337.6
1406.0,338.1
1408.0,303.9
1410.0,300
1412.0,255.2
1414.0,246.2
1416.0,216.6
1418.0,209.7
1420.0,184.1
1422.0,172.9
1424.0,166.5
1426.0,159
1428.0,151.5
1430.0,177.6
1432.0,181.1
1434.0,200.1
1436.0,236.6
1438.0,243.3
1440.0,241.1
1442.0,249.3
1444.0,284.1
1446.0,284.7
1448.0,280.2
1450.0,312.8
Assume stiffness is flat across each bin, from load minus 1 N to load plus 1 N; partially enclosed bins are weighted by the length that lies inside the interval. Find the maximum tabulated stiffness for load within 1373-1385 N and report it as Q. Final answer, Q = 303.3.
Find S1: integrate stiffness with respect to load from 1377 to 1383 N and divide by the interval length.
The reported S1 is 292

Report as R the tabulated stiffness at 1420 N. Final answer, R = 184.1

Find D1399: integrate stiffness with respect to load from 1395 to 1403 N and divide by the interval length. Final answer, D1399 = 355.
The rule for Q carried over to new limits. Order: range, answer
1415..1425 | 216.6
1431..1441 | 243.3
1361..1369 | 299.1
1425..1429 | 159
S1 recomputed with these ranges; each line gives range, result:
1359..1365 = 274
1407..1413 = 286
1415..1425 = 190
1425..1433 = 167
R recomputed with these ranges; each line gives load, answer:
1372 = 287.3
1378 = 282.6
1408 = 303.9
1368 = 287.1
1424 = 166.5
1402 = 361.8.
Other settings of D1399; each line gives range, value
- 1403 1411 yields 320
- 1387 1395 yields 301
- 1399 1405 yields 358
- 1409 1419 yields 246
